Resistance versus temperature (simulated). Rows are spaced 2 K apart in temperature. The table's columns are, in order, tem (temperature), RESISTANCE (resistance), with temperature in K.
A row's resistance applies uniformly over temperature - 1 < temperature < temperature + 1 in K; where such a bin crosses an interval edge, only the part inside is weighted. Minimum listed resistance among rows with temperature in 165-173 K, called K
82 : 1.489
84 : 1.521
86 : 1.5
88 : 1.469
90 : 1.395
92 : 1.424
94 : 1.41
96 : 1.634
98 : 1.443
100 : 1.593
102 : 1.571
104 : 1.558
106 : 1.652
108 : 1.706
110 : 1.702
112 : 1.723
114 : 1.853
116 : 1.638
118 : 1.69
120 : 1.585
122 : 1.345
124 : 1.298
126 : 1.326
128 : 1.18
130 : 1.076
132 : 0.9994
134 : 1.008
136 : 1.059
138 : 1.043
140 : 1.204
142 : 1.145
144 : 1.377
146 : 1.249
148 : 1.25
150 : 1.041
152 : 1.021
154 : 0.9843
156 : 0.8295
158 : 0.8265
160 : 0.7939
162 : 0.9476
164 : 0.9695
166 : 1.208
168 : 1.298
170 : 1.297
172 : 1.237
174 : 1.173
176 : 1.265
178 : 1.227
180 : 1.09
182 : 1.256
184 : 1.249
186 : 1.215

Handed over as 1.208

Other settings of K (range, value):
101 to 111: 1.558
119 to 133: 0.9994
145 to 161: 0.7939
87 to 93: 1.395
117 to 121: 1.585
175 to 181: 1.09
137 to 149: 1.043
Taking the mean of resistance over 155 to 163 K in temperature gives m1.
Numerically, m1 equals 0.849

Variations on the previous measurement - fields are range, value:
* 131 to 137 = 1.02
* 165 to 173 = 1.26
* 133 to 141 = 1.08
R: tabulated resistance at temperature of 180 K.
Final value 1.09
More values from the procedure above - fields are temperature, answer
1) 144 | 1.377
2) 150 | 1.041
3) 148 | 1.25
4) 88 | 1.469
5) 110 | 1.702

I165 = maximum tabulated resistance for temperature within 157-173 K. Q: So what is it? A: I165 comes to 1.298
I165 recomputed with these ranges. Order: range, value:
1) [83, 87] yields 1.521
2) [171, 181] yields 1.265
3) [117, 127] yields 1.69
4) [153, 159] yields 0.9843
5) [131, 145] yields 1.377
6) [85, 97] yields 1.634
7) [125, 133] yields 1.326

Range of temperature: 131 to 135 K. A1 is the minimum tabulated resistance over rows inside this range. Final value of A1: 0.9994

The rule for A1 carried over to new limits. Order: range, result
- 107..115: 1.702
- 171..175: 1.173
